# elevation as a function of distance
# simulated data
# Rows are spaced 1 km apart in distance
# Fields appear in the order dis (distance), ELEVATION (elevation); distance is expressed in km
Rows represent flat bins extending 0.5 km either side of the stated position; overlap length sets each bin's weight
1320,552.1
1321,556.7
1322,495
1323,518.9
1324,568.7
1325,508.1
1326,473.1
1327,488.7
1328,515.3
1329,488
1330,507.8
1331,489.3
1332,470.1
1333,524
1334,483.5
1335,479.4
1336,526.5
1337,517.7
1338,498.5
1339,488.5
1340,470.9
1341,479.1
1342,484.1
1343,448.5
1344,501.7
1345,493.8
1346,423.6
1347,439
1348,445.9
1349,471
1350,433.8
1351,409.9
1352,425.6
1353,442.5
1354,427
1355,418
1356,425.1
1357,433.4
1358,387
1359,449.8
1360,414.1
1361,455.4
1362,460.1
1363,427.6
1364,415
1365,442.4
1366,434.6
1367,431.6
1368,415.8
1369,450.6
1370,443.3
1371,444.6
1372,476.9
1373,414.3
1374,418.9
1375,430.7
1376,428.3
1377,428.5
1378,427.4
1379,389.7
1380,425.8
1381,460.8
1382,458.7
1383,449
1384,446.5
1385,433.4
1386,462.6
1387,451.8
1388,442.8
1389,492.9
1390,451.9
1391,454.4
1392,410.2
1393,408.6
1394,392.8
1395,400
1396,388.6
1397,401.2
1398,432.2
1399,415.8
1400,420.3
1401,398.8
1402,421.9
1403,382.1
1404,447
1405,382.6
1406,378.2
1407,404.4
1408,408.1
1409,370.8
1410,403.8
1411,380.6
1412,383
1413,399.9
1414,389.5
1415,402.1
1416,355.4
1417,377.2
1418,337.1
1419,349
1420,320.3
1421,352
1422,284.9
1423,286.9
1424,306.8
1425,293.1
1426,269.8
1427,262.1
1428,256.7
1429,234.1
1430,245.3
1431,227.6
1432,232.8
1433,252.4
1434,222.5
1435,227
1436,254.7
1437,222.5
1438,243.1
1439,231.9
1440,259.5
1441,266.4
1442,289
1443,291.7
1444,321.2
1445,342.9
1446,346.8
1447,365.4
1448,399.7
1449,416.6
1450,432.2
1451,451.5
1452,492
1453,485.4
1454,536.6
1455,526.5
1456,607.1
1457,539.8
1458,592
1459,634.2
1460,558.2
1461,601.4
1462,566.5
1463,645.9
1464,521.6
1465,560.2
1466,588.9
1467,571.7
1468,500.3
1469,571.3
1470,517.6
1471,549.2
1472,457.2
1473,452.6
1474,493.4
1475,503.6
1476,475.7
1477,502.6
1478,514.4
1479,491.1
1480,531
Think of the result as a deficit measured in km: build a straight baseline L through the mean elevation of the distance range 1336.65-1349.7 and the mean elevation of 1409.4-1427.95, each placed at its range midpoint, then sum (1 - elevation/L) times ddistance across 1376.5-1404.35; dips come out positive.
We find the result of -2.8 km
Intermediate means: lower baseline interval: 473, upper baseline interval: 340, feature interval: 428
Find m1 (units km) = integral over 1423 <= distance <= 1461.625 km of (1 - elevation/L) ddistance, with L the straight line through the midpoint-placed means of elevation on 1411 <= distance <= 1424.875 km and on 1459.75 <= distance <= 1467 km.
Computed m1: 9.7 km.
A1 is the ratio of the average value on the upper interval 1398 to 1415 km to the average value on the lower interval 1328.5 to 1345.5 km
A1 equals 0.81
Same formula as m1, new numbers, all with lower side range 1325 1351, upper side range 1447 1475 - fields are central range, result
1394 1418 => 5.2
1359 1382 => 2.7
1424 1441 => 8.8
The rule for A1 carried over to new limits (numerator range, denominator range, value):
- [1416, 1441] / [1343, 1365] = 0.63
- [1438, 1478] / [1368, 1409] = 1.11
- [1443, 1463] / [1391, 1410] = 1.20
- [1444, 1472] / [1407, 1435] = 1.60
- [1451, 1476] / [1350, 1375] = 1.25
